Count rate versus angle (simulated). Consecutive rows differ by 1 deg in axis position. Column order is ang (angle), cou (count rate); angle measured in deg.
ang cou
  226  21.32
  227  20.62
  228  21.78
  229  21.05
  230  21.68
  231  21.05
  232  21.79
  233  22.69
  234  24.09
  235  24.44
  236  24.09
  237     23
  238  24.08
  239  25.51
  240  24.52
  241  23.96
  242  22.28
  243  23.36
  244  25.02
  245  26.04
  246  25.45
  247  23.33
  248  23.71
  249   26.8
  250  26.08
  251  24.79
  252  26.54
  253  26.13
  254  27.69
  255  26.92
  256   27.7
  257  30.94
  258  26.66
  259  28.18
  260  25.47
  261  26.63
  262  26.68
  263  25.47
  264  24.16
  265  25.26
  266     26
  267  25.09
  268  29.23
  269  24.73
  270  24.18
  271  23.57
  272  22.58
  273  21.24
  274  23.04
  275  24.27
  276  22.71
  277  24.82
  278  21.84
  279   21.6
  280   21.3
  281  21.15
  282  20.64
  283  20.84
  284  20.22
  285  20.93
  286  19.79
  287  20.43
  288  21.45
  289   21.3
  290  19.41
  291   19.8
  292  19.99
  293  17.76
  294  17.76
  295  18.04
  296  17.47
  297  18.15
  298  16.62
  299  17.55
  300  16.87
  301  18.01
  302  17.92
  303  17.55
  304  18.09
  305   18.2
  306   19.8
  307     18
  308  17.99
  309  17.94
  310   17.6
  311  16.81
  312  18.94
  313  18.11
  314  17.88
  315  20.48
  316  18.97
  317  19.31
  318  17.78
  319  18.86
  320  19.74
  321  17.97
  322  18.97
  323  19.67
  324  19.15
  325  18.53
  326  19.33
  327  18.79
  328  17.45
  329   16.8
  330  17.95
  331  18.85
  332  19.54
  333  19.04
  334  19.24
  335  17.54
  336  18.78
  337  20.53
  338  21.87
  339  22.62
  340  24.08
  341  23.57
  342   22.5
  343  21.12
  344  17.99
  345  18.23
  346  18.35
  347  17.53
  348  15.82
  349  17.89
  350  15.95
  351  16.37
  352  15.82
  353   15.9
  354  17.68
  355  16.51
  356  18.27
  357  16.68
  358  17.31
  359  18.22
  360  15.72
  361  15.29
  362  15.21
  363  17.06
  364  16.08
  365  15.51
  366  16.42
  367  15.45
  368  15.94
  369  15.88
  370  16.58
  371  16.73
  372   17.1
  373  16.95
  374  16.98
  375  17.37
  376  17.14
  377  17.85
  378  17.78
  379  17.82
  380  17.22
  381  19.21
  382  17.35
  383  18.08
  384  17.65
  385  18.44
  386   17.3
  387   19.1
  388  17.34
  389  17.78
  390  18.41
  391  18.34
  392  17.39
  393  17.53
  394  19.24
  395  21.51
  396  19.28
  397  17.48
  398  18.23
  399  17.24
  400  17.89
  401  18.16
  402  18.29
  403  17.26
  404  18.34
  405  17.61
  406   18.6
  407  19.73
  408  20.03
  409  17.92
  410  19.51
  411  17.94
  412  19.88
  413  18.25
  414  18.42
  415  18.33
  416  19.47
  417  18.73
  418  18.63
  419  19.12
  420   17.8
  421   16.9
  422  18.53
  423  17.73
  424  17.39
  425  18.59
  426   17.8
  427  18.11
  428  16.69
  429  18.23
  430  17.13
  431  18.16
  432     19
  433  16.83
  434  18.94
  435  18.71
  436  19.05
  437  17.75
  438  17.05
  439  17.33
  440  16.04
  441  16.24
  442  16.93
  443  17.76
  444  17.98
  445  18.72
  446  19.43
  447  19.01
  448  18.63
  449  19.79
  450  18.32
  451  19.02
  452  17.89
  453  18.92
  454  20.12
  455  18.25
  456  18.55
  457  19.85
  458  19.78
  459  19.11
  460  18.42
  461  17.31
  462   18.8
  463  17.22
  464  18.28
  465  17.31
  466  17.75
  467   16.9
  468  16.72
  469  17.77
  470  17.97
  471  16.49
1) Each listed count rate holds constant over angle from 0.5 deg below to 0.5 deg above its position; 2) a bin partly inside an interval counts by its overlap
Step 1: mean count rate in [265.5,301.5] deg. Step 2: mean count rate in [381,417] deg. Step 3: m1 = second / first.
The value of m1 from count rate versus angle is 0.9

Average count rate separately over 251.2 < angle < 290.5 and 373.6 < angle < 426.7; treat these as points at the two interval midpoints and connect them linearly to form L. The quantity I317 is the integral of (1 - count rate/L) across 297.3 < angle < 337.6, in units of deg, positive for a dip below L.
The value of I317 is 6.4 deg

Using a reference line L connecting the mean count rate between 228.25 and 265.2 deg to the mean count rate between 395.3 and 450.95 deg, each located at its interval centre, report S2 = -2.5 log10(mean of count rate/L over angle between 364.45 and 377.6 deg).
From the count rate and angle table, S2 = 0.212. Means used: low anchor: 24.9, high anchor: 18.2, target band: 16.6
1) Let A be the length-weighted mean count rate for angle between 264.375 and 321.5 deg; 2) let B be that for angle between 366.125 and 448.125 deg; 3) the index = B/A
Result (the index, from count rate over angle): 0.89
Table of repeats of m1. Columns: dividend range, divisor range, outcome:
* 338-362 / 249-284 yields 0.74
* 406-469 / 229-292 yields 0.76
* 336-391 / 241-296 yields 0.75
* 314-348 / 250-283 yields 0.78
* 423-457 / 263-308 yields 0.87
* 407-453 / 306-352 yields 0.97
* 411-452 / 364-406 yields 1.03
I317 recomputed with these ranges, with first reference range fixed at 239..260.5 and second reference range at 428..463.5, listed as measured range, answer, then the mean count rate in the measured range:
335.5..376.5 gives 7.56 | 17.7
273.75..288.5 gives 1.76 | 21.6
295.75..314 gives 4.47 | 17.9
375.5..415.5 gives 3.78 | 18.3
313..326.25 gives 2.39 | 18.9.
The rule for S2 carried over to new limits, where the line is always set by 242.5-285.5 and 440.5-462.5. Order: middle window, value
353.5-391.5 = 0.23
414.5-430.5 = 0.08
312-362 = 0.20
